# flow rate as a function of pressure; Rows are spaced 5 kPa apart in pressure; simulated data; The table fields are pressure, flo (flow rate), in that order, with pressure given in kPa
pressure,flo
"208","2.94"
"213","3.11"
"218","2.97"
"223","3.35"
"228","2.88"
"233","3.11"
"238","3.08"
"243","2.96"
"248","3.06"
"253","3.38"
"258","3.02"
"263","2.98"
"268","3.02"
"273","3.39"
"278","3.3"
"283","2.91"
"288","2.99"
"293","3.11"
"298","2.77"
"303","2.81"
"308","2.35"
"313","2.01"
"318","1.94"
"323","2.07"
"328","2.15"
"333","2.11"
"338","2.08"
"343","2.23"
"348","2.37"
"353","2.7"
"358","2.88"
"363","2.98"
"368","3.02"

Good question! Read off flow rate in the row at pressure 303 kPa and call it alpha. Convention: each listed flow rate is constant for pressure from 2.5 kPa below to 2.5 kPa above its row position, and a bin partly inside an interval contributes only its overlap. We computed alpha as 2.81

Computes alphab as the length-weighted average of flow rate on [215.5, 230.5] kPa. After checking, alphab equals 3.07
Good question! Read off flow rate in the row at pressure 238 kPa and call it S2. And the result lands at 3.08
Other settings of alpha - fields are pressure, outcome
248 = 3.06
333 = 2.11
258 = 3.02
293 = 3.11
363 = 2.98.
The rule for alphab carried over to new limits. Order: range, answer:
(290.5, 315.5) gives 2.61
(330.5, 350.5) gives 2.2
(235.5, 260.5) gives 3.1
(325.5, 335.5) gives 2.13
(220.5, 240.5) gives 3.1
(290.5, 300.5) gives 2.94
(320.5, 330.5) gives 2.11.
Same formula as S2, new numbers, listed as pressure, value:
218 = 2.97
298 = 2.77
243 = 2.96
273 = 3.39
